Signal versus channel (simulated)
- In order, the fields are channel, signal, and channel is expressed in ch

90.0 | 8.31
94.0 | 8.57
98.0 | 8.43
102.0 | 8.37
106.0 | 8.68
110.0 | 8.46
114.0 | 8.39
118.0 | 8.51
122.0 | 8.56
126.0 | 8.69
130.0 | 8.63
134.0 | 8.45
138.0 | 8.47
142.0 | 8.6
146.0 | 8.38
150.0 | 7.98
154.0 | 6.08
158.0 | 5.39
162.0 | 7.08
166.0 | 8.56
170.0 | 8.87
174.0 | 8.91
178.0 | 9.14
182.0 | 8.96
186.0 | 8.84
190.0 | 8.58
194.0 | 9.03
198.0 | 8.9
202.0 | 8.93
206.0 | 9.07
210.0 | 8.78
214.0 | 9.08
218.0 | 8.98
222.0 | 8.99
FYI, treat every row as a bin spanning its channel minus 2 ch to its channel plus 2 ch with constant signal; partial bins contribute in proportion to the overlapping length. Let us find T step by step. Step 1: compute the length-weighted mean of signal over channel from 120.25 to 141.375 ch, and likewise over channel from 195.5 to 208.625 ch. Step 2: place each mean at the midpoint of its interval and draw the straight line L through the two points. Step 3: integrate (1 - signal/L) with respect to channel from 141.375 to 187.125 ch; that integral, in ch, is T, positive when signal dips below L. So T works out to 3.8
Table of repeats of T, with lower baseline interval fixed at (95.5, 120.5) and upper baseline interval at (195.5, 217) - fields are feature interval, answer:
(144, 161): 3.4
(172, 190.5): -0.2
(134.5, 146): 0.2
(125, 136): 0.0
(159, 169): 1.2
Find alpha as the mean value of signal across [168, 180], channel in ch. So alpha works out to 8.97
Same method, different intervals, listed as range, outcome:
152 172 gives 7.2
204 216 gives 8.98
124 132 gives 8.66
